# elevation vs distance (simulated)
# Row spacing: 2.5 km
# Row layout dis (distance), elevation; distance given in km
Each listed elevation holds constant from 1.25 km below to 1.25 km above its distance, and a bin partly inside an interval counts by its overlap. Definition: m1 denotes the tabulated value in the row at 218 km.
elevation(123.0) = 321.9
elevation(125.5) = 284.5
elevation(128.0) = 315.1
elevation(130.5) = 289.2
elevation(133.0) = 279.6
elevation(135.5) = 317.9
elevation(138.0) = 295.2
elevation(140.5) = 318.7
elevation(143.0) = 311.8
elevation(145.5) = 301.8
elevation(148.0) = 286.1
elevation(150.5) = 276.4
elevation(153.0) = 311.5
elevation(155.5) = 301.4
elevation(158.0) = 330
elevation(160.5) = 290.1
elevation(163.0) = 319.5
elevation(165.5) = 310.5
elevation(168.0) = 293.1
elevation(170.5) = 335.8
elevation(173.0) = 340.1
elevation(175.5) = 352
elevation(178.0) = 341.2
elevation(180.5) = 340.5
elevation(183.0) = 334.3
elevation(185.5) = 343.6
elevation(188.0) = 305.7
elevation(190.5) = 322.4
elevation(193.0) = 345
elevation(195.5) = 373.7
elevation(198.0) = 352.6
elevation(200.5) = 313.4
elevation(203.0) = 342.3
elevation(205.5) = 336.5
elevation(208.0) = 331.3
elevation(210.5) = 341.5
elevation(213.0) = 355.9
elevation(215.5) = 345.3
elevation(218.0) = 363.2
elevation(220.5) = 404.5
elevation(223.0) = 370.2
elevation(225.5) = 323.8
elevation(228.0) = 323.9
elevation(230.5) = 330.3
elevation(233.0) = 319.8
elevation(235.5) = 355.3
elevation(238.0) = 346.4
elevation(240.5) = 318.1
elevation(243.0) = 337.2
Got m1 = 363.2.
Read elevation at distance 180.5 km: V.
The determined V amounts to 340.5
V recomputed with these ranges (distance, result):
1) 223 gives 370.2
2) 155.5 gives 301.4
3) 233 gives 319.8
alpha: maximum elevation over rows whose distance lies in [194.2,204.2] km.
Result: 373.7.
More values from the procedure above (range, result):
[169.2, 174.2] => 340.1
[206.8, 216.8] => 355.9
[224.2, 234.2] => 330.3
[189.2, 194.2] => 345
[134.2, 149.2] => 318.7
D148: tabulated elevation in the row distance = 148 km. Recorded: 286.1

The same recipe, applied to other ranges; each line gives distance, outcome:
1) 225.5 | 323.8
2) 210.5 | 341.5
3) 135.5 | 317.9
